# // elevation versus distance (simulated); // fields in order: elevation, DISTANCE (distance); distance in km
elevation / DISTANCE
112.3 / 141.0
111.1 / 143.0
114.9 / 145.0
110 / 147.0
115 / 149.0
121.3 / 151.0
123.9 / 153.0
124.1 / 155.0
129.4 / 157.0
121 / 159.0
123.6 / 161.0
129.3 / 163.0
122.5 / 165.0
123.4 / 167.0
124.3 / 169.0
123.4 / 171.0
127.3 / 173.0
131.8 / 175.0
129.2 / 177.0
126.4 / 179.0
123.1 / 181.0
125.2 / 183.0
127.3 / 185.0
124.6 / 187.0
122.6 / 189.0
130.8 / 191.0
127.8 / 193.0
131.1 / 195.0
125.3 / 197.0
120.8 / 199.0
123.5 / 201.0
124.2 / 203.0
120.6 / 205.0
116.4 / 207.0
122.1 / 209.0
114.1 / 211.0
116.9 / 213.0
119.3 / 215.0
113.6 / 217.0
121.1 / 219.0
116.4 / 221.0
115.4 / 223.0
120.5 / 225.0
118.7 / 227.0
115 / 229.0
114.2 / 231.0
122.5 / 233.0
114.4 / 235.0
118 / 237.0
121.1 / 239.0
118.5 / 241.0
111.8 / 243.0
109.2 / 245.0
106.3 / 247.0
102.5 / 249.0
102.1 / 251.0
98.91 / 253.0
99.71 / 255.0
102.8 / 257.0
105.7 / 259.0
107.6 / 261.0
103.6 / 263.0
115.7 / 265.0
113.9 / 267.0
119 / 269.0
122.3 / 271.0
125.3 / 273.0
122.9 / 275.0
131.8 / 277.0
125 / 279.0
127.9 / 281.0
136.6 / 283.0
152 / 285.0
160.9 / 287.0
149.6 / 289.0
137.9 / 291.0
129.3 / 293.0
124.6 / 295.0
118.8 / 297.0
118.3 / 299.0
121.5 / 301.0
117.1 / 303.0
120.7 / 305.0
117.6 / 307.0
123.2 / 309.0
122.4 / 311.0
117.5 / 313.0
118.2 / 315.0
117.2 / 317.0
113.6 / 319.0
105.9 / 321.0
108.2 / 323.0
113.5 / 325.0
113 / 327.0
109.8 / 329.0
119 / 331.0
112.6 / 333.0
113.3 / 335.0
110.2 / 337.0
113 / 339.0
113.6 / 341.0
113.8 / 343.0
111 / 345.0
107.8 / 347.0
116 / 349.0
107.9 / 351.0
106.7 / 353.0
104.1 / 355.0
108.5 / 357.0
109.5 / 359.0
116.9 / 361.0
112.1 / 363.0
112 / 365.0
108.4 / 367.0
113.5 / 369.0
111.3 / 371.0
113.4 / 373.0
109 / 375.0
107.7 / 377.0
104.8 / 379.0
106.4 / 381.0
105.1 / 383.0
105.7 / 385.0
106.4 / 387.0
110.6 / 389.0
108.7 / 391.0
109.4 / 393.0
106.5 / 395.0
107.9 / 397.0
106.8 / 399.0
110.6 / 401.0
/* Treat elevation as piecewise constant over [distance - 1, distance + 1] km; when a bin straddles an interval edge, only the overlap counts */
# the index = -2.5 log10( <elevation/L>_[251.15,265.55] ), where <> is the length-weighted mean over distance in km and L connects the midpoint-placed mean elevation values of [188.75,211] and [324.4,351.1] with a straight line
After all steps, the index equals 0.14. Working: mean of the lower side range 124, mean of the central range 104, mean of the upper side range 113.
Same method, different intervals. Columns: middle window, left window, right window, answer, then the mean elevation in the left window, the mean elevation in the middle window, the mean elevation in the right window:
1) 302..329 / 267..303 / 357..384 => 0.06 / 130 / 116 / 110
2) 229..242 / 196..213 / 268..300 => 0.06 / 121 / 118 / 131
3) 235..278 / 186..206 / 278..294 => 0.20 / 125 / 112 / 140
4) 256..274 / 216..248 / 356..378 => 0.02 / 116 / 113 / 111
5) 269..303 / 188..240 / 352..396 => -0.14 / 120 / 131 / 109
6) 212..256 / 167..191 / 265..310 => 0.12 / 126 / 113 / 128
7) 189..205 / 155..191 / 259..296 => 0.00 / 126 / 126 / 128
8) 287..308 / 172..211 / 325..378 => -0.10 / 125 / 127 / 111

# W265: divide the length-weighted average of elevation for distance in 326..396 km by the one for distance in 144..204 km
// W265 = 0.89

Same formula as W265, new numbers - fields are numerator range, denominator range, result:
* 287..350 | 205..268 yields 1.05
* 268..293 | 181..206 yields 1.07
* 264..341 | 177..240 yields 1.01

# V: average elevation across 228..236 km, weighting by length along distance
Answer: 117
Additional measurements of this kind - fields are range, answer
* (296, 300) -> 119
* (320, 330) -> 110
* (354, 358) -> 106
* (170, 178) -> 128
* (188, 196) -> 128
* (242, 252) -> 106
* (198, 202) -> 122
